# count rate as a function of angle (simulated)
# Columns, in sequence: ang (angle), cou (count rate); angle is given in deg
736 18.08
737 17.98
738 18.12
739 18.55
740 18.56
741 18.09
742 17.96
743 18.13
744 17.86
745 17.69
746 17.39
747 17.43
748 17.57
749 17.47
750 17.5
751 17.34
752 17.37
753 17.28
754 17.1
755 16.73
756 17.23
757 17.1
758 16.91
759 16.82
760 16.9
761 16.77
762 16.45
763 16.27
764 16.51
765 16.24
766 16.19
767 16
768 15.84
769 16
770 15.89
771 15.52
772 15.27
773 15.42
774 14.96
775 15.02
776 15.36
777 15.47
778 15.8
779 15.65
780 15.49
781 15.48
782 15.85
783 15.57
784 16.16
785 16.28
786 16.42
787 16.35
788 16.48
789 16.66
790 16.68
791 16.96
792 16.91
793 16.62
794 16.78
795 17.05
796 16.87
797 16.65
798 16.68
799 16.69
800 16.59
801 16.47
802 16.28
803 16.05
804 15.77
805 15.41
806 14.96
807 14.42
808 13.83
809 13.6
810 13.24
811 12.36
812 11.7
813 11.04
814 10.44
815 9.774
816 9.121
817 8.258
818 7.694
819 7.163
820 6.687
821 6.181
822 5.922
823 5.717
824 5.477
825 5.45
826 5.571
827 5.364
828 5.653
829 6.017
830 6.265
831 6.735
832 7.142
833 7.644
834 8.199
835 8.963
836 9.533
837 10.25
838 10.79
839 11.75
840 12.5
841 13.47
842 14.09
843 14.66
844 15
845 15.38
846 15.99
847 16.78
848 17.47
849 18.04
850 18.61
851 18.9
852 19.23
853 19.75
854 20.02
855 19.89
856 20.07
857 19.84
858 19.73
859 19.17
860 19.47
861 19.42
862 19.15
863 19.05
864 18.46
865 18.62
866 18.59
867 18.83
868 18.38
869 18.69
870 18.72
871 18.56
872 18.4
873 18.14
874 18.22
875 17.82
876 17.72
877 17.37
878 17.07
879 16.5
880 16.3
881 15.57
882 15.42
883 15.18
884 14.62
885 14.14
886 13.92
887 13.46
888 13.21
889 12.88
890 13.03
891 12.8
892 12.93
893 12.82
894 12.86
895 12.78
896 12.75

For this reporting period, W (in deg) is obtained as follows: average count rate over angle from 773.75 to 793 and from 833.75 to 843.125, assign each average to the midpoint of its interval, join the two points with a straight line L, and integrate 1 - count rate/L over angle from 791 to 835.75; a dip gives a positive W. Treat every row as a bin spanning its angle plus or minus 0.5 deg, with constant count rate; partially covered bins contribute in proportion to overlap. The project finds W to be 8.3 deg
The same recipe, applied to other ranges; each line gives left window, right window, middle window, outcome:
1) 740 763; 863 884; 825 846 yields 9.3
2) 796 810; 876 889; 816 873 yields 6.6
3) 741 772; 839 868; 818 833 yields 9.7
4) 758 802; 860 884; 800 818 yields 3.9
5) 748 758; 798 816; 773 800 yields -1.8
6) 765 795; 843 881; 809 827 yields 9.1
